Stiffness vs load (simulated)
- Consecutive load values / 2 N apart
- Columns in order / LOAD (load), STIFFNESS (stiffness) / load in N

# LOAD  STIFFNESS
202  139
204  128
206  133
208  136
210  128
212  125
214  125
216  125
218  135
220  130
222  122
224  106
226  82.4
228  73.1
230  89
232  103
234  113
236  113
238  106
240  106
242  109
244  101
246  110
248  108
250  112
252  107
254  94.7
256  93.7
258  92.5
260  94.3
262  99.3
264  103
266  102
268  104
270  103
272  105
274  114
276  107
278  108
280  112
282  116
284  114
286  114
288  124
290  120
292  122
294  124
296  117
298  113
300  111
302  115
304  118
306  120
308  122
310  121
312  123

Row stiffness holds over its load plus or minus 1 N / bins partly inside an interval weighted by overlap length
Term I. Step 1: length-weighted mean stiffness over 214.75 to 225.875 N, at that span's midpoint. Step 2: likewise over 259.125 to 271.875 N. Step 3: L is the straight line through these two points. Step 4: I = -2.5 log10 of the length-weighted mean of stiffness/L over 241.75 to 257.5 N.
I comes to 0.04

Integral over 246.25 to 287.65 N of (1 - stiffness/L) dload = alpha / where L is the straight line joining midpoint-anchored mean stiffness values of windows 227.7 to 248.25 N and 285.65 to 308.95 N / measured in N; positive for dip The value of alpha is 2.0 N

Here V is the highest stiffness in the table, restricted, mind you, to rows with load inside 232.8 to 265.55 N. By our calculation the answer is 113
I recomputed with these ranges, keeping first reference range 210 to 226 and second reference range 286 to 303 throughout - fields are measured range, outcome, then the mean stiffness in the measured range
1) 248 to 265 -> 0.20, 100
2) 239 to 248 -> 0.13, 107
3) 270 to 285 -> 0.08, 110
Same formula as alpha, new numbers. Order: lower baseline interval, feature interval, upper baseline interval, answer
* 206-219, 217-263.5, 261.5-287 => 5.98 N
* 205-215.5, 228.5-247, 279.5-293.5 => 3.02 N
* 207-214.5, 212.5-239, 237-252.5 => 2.17 N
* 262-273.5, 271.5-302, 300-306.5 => -1.24 N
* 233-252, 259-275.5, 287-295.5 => 1.76 N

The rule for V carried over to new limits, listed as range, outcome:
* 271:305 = 124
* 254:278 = 114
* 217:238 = 135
